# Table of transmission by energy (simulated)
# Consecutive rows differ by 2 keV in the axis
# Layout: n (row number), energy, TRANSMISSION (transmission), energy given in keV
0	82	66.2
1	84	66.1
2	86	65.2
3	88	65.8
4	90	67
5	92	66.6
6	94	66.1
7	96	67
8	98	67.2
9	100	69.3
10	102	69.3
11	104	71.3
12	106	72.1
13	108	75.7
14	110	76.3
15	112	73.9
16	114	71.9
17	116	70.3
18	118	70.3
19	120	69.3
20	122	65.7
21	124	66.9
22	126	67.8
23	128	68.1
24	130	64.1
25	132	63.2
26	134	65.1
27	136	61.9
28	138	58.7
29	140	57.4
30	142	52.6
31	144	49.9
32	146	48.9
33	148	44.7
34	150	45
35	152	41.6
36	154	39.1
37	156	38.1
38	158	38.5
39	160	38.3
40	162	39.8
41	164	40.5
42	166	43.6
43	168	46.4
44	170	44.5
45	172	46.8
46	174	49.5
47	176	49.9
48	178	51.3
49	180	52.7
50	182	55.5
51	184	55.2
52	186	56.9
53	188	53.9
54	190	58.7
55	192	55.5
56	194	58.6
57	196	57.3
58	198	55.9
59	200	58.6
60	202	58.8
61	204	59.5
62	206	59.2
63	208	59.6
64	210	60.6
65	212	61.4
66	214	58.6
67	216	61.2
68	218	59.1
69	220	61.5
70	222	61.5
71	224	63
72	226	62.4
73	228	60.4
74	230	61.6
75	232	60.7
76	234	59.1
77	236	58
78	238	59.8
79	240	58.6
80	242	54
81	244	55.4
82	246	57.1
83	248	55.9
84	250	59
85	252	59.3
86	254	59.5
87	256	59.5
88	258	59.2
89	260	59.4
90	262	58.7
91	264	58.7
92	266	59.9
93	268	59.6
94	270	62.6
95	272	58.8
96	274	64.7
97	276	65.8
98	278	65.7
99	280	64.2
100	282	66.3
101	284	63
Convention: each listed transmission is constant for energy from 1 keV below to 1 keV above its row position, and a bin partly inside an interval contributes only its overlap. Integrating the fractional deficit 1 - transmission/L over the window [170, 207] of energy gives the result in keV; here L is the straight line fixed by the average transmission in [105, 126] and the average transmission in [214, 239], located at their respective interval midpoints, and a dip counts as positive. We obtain 5.3 keV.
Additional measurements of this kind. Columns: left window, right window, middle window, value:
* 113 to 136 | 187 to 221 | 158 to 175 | 5.2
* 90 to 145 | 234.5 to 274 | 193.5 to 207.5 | 0.8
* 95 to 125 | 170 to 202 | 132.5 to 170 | 8.8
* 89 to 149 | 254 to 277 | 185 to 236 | 2.5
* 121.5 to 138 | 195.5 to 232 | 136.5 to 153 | 3.6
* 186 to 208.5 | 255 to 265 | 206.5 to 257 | -0.9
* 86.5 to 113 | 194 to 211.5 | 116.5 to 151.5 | 3.4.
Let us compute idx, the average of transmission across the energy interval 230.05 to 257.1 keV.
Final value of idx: 58.3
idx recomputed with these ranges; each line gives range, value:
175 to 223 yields 57.5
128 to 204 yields 51.6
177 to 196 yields 55.5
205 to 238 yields 60.5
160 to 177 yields 44.7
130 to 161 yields 50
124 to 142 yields 62.9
